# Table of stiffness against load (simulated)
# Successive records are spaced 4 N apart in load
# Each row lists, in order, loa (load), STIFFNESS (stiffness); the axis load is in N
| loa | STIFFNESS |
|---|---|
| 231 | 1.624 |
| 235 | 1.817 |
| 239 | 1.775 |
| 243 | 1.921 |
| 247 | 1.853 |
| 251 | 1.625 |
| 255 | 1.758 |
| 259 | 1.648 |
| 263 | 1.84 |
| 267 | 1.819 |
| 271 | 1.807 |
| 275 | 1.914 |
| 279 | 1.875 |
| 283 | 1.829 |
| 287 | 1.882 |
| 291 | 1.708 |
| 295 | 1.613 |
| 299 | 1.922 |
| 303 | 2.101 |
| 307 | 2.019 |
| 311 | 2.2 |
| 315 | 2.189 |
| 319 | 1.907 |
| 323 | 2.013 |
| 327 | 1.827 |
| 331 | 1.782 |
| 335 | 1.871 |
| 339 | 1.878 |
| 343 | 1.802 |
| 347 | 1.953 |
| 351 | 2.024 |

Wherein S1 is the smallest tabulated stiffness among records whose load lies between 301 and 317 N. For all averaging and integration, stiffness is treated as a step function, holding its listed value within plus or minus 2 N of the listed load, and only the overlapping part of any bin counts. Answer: 2.019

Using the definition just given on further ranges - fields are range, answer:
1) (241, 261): 1.625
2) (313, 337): 1.782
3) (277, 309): 1.613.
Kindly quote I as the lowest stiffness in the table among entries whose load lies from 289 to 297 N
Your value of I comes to 1.613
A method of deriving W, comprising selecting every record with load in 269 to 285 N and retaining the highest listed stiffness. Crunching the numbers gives 1.914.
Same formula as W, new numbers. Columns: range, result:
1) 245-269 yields 1.853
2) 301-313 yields 2.2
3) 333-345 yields 1.878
